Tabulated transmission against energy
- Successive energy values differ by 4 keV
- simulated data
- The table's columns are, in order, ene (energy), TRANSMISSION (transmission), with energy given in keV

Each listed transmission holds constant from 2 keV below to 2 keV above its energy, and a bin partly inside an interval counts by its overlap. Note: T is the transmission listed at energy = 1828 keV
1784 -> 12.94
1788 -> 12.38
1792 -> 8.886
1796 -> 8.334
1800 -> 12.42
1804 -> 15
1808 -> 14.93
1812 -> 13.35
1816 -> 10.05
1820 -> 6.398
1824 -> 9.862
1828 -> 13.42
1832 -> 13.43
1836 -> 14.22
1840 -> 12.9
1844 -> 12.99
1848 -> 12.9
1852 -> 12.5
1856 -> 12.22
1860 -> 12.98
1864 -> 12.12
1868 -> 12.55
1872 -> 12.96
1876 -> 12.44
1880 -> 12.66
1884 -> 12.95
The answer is 13.42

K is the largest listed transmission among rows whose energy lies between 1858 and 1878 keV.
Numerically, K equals 12.98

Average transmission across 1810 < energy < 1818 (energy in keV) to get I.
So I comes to 11.7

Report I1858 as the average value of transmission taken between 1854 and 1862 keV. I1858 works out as 12.6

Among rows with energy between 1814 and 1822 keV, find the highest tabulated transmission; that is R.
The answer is 10.05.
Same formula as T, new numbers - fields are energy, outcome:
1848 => 12.9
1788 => 12.38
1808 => 14.93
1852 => 12.5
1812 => 13.35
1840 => 12.9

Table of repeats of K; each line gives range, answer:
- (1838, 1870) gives 12.99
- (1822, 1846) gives 14.22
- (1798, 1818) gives 15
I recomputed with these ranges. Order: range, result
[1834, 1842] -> 13.6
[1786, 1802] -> 10.5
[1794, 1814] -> 12.8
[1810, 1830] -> 10.6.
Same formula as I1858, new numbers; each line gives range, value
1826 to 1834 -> 13.4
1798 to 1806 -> 13.7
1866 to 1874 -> 12.8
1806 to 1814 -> 14.1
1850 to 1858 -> 12.4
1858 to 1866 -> 12.6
